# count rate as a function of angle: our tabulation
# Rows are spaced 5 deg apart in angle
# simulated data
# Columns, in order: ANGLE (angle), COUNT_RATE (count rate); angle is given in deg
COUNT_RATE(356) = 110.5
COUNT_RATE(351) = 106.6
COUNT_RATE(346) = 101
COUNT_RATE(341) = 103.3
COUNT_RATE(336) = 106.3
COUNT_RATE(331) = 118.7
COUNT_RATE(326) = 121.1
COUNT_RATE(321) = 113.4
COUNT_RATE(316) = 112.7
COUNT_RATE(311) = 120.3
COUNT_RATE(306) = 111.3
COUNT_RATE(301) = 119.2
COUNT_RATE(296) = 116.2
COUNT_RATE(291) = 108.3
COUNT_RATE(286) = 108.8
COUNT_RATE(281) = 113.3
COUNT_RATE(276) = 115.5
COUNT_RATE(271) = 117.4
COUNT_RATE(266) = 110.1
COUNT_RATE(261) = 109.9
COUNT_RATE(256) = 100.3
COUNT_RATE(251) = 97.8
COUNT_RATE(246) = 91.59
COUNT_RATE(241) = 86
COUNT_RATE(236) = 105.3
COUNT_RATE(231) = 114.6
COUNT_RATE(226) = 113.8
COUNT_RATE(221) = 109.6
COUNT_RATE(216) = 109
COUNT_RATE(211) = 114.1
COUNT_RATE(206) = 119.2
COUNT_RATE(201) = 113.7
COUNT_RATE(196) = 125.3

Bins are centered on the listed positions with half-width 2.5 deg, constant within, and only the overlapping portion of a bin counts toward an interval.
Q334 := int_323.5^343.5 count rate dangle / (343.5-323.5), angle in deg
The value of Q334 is 112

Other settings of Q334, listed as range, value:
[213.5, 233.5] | 112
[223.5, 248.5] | 102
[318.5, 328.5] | 117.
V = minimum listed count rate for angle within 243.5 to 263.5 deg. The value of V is 91.59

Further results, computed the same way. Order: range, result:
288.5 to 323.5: 108.3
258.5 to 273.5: 109.9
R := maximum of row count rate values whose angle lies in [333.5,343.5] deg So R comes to 106.3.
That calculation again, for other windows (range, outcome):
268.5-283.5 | 117.4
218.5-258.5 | 114.6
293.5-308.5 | 119.2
